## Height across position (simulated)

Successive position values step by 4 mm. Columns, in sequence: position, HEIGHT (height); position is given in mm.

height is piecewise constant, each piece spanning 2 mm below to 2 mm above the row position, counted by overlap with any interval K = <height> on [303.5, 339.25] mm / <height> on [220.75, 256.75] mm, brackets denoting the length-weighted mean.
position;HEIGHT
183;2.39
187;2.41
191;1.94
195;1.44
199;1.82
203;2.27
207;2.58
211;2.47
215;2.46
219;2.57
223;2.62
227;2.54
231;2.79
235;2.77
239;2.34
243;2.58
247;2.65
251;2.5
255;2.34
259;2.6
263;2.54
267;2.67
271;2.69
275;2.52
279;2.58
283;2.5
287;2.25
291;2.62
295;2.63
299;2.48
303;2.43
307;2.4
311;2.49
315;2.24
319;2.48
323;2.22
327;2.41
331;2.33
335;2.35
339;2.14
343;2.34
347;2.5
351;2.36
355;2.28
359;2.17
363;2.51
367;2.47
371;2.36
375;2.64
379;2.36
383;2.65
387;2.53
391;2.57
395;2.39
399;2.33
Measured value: 0.92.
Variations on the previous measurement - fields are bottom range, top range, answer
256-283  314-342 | 0.90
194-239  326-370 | 0.97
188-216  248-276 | 1.20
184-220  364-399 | 1.12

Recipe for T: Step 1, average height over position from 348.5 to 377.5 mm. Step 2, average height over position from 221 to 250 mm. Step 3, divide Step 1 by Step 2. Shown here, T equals 0.92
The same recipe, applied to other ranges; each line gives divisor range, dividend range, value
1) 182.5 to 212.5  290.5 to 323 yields 1.14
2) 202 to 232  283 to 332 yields 0.95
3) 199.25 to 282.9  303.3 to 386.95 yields 0.94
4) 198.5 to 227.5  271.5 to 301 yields 1.03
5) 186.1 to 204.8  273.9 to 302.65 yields 1.29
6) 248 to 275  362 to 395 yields 0.98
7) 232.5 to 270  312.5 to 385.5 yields 0.93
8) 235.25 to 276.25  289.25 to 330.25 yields 0.95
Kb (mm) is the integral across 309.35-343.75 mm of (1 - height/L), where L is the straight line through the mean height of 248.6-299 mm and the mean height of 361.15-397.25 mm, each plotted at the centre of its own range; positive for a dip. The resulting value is 2.52 mm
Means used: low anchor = 2.54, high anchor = 2.5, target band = 2.33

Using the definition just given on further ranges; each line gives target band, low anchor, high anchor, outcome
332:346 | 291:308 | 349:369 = 0.6 mm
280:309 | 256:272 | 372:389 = 1.2 mm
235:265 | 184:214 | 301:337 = -3.7 mm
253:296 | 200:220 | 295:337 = -2.3 mm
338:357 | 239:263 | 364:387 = 1.3 mm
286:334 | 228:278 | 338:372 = 0.7 mm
